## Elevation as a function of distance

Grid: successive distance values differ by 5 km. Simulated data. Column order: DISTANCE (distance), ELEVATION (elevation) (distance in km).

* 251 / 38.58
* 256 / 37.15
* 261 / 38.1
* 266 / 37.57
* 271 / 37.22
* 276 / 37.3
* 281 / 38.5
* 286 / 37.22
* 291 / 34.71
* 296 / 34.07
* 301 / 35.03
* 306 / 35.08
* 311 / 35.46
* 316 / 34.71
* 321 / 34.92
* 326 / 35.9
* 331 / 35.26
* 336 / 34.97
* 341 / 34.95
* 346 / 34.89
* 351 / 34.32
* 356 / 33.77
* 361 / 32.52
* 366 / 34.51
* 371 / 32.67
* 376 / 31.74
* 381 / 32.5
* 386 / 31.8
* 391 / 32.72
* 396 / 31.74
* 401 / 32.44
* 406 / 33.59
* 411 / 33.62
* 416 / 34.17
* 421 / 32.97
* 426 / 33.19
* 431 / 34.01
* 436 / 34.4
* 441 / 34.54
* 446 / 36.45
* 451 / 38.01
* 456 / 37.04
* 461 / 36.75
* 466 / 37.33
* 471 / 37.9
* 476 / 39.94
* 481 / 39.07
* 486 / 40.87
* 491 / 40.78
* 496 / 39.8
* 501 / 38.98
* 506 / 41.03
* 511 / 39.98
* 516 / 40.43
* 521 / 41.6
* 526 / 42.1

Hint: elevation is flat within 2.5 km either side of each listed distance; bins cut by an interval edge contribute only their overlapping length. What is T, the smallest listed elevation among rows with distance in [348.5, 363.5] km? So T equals 32.52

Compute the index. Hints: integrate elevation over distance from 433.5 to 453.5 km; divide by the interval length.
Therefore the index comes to 35.9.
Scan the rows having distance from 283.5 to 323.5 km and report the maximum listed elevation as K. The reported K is 37.22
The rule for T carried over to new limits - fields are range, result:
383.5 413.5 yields 31.74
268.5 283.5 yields 37.22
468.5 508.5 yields 37.9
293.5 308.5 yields 34.07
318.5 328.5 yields 34.92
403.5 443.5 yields 32.97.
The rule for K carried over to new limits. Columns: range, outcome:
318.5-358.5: 35.9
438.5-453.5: 38.01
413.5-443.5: 34.54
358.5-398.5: 34.51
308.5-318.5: 35.46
